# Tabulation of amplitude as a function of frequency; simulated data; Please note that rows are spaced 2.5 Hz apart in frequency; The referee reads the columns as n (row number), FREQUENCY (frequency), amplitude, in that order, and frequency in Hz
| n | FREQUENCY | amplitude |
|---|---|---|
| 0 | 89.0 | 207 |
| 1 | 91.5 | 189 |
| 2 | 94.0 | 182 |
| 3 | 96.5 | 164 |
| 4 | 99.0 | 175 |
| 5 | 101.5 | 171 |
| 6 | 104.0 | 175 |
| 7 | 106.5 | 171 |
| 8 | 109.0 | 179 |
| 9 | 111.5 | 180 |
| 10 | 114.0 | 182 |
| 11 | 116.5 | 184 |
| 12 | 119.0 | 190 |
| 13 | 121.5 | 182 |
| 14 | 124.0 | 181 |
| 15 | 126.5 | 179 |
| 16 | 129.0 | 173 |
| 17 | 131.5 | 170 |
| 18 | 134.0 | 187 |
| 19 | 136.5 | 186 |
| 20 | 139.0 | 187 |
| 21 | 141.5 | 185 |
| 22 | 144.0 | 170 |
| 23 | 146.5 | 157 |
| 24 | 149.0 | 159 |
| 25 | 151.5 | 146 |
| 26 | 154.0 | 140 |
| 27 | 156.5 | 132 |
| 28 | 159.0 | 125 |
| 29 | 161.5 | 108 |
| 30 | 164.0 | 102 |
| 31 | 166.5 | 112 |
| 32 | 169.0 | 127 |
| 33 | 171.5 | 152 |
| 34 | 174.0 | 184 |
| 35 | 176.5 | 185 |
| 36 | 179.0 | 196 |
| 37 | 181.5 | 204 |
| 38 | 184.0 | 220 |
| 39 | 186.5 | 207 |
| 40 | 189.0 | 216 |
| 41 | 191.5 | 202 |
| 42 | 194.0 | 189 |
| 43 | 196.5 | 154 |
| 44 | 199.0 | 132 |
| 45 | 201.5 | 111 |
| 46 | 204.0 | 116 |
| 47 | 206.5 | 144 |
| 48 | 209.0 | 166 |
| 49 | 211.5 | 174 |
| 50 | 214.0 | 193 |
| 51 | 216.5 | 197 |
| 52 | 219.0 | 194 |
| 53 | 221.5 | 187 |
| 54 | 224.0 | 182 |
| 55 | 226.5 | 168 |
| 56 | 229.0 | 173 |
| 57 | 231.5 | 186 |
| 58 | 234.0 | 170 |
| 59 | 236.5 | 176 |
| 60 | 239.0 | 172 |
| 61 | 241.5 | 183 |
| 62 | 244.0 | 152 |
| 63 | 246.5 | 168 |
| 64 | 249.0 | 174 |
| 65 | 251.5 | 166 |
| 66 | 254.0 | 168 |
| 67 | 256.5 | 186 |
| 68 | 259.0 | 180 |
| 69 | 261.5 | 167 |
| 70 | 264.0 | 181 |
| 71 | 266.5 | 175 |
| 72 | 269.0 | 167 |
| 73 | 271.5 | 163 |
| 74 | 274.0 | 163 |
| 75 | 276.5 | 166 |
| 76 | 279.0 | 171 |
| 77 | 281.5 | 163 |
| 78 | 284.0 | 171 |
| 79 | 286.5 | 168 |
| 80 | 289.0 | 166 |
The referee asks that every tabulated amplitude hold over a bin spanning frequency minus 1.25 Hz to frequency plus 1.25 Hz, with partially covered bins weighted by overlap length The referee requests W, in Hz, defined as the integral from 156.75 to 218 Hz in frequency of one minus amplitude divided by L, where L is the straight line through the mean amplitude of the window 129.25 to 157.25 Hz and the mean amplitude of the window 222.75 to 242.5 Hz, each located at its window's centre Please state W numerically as 3.0 Hz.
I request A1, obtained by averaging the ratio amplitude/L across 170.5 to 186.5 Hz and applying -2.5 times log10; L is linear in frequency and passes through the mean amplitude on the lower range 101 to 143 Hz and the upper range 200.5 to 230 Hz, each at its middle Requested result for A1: -0.12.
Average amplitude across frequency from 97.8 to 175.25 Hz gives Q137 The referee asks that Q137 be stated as 163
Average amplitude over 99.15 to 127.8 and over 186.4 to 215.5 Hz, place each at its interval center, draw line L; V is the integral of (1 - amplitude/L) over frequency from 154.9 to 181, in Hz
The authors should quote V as 4.1 Hz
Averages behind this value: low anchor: 179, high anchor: 166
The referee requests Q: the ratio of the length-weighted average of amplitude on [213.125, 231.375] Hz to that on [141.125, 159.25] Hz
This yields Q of 1.2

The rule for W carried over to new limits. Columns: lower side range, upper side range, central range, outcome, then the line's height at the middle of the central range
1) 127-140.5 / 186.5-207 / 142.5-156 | 1.7 Hz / 176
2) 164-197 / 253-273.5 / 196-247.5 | 2.6 Hz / 176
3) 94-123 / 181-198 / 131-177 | 8.8 Hz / 189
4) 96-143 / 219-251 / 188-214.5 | 2.1 Hz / 176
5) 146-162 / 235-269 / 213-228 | -2.3 Hz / 162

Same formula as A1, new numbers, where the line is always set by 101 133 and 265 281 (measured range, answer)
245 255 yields 0.003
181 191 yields -0.215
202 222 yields 0.020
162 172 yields 0.410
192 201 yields 0.098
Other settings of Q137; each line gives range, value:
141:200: 163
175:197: 198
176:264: 176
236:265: 173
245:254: 169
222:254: 173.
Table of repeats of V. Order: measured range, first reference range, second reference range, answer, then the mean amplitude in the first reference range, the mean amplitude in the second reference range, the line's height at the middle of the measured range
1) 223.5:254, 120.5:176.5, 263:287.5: -1.2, 157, 169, 165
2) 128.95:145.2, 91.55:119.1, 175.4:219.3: -0.3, 178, 177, 177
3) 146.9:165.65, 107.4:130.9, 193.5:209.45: 3.7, 181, 141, 163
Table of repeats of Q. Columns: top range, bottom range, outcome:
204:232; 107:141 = 0.97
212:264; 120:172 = 1.14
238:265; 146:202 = 1.08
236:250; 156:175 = 1.32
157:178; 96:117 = 0.78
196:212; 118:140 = 0.77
